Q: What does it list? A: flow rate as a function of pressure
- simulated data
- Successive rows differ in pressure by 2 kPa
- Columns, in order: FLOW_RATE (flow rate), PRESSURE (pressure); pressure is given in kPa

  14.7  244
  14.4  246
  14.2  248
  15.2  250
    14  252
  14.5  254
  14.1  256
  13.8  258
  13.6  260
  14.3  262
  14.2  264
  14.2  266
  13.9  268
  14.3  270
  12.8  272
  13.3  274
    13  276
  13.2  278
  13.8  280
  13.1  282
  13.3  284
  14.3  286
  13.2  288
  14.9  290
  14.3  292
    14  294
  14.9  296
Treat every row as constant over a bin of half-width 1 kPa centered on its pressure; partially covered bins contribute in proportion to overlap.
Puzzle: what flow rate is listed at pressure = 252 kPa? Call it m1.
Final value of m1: 14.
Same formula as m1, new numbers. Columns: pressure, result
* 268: 13.9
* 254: 14.5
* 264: 14.2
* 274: 13.3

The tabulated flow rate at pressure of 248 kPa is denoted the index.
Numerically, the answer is 14.2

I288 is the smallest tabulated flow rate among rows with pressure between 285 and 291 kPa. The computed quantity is 13.2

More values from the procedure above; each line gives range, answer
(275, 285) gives 13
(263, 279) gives 12.8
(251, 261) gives 13.6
